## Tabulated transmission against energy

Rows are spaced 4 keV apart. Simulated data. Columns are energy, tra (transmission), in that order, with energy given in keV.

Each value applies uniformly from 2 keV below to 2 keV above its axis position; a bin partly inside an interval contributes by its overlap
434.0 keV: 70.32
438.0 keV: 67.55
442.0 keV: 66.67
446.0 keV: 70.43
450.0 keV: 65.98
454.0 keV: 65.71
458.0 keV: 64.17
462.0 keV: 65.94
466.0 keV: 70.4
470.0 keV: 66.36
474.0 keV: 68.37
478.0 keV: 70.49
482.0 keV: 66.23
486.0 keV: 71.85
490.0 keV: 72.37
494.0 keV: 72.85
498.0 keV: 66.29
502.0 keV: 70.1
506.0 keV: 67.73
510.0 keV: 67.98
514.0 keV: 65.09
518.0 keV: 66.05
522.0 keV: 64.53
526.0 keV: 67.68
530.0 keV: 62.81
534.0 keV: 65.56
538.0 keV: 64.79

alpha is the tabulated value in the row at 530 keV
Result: 62.81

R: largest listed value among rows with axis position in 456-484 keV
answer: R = 70.49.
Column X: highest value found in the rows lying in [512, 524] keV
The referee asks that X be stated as 66.05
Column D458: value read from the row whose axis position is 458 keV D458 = 64.17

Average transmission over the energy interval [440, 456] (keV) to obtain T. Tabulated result 67.2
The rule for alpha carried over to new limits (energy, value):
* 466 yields 70.4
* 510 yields 67.98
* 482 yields 66.23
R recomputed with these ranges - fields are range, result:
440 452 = 70.43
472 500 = 72.85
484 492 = 72.37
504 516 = 67.98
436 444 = 67.55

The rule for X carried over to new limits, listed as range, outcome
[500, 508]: 70.1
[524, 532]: 67.68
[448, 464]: 65.98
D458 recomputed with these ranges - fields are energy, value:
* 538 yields 64.79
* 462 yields 65.94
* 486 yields 71.85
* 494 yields 72.85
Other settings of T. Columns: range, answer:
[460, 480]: 68.3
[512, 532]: 65.2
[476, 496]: 70.8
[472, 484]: 68.4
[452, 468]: 66.6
